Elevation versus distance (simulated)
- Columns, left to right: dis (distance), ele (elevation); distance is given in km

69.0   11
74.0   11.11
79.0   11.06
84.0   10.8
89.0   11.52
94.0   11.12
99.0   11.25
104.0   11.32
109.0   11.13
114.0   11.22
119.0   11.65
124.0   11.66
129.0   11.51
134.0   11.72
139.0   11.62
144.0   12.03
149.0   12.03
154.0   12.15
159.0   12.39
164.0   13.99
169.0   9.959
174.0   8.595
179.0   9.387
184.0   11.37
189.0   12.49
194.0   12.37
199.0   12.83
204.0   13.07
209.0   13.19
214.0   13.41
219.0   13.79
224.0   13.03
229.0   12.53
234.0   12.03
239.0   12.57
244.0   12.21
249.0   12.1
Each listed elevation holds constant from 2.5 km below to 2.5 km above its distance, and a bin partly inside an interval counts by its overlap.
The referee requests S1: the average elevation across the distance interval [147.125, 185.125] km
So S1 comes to 11.2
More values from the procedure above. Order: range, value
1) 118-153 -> 11.8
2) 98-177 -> 11.5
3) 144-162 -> 12.2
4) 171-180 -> 8.98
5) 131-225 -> 12.1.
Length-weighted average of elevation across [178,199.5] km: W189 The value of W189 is 11.7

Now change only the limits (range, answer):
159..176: 11.1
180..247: 12.6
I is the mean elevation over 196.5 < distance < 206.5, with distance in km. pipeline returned 12.9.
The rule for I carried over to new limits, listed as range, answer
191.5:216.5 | 13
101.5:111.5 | 11.2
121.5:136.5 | 11.6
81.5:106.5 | 11.2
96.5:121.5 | 11.3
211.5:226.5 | 13.4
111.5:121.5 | 11.4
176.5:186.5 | 10.4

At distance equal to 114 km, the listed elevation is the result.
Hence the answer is 11.22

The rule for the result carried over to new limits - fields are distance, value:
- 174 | 8.595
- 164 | 13.99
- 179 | 9.387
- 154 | 12.15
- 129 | 11.51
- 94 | 11.12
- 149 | 12.03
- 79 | 11.06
